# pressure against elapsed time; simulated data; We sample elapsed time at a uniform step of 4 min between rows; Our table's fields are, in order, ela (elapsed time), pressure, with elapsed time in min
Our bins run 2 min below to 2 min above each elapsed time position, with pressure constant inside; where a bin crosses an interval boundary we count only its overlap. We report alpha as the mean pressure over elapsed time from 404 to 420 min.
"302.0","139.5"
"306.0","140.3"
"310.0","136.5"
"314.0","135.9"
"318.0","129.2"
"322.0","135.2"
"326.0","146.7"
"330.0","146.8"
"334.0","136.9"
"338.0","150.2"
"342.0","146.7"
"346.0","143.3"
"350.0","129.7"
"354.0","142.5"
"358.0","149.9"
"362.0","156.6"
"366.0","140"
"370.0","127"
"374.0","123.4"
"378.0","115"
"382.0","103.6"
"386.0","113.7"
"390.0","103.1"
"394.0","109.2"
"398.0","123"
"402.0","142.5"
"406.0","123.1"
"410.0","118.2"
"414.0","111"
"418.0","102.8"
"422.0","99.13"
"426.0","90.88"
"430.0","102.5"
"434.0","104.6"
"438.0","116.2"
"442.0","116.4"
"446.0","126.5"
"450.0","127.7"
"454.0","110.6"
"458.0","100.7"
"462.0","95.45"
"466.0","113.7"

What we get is 114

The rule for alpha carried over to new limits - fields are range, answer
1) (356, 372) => 143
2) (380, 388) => 109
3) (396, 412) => 127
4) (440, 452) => 124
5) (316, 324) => 132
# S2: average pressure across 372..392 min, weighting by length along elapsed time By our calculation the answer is 112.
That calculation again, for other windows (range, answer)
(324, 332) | 147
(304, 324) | 135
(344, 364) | 144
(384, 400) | 112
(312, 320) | 133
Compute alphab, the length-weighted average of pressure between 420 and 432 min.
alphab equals 97.5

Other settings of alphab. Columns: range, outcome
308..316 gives 136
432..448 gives 116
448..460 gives 113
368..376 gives 125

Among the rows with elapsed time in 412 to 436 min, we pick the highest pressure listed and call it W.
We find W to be 111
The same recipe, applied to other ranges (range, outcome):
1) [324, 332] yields 146.8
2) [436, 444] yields 116.4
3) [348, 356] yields 142.5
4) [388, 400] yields 123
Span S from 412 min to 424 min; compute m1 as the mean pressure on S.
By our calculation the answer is 104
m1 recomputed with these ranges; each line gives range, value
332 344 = 145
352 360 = 146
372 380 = 119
